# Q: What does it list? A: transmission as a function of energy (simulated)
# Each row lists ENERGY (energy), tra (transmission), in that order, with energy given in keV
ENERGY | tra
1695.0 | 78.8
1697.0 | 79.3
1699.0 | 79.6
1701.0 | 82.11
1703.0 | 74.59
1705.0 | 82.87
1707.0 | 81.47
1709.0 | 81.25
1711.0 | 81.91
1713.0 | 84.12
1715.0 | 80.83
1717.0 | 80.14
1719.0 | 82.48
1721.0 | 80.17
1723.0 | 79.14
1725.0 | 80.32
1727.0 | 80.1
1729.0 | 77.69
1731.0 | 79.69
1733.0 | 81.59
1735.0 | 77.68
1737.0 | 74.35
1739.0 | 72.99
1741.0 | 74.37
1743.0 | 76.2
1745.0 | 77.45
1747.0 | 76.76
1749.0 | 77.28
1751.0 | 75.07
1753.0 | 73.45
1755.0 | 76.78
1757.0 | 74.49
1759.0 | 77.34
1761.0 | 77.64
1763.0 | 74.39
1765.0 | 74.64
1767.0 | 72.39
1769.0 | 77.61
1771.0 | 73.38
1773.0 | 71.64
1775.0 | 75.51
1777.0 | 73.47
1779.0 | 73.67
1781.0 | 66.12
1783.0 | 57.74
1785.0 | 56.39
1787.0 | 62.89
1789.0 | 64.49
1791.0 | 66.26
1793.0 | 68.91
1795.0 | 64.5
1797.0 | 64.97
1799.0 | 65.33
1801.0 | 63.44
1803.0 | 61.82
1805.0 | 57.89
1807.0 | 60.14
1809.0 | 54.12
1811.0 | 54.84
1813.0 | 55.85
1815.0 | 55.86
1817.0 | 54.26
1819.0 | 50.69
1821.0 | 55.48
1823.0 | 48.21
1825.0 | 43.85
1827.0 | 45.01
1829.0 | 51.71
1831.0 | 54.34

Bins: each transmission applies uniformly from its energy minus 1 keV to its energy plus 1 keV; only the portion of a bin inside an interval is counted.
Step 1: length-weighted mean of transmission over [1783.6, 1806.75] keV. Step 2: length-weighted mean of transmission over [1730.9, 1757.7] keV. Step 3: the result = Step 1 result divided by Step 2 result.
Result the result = 0.83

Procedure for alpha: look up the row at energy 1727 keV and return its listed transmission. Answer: 80.1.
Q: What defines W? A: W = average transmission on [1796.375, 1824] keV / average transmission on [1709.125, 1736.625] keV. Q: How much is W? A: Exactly 0.71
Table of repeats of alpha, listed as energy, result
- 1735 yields 77.68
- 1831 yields 54.34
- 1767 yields 72.39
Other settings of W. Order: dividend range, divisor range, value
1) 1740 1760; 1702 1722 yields 0.94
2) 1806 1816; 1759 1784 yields 0.77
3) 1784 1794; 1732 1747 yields 0.83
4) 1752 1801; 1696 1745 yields 0.88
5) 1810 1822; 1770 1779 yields 0.74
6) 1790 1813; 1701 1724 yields 0.76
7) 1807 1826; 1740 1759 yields 0.70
